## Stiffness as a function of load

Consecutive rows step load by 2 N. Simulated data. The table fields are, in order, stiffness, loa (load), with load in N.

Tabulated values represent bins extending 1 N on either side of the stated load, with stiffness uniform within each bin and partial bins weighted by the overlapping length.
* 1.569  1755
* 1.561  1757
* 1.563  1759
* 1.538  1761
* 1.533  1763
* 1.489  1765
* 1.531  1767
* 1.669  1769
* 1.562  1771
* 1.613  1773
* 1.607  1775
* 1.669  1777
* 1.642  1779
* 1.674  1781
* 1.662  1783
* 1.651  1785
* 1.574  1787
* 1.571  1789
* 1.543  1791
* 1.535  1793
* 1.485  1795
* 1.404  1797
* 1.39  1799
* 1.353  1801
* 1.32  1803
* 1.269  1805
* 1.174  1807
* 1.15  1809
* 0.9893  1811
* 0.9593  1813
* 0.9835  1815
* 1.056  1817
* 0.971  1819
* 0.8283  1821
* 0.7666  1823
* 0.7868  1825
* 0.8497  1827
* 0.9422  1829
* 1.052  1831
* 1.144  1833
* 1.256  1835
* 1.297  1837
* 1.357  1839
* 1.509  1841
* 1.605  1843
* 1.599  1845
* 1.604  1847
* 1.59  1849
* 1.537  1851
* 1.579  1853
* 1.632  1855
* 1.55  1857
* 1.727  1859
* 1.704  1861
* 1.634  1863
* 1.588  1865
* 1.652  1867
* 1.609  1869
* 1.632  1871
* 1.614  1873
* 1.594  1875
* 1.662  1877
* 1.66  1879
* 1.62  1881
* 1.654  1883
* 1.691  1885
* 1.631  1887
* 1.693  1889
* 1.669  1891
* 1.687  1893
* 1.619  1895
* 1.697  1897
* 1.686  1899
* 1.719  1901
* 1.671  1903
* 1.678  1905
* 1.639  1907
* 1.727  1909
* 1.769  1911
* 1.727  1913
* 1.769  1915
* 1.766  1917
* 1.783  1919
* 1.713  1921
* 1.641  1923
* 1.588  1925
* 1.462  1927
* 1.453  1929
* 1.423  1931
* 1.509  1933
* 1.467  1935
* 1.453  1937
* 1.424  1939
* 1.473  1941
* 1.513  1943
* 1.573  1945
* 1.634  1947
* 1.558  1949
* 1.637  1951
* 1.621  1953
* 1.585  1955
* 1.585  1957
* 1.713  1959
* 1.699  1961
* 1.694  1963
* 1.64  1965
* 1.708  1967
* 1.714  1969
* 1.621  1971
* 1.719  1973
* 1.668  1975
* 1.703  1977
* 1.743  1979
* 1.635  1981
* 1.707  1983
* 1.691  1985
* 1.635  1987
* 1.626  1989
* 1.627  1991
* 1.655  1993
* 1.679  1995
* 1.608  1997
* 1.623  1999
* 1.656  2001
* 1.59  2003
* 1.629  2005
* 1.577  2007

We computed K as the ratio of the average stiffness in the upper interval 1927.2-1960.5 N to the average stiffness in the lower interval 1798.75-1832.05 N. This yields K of 1.5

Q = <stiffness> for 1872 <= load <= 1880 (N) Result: 1.63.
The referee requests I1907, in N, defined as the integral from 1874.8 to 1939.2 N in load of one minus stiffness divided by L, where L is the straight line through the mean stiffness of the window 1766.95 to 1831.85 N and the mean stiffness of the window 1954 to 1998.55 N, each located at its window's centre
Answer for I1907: -4.84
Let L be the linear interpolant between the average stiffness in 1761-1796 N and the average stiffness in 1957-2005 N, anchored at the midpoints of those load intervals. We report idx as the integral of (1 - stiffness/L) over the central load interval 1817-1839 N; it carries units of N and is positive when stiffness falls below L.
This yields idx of 8.2 N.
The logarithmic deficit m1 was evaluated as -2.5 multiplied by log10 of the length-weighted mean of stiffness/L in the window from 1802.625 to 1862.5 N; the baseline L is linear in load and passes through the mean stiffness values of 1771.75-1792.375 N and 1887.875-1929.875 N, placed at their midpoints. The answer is 0.29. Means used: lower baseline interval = 1.62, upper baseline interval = 1.67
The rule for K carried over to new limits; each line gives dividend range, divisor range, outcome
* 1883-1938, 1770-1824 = 1.22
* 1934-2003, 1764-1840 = 1.24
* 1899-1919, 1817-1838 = 1.73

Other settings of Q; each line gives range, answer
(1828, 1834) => 1.05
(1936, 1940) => 1.44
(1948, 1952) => 1.6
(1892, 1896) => 1.65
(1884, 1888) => 1.66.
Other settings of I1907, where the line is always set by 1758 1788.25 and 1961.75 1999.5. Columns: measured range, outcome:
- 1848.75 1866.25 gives 0.1 N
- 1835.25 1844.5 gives 1.1 N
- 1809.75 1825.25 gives 6.6 N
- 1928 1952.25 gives 2.1 N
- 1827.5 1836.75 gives 3.0 N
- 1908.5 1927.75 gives -0.6 N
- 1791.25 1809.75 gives 2.9 N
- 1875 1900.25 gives -0.4 N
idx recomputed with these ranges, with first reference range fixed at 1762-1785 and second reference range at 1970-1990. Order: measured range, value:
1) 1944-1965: 0.5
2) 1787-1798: 0.7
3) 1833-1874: 2.0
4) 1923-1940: 1.8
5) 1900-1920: -0.9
